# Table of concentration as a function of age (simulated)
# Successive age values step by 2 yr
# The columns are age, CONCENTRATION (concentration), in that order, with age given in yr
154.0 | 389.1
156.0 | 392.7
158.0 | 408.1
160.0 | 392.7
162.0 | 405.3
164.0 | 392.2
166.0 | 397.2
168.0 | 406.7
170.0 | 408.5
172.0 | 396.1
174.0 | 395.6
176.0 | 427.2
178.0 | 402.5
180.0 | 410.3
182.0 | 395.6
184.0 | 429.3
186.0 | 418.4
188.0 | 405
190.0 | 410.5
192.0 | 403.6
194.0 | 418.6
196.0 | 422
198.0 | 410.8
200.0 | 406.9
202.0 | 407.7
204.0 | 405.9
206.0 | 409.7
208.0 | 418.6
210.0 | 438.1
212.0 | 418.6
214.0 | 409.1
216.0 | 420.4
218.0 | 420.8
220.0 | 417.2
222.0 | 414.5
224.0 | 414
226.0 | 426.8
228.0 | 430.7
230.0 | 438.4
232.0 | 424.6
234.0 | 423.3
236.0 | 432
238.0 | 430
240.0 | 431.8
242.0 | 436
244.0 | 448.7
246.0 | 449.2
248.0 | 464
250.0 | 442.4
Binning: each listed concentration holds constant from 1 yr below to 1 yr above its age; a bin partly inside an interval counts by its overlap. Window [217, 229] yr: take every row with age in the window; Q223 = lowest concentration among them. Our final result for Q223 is 414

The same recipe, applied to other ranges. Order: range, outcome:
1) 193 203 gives 406.9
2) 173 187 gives 395.6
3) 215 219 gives 420.4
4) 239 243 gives 431.8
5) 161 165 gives 392.2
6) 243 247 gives 448.7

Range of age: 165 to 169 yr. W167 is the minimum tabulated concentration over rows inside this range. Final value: 397.2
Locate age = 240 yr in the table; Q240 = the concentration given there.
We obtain 431.8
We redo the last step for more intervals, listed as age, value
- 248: 464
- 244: 448.7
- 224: 414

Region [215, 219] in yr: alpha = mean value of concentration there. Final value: 421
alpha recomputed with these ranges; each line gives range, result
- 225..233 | 430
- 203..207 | 408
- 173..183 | 406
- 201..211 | 416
